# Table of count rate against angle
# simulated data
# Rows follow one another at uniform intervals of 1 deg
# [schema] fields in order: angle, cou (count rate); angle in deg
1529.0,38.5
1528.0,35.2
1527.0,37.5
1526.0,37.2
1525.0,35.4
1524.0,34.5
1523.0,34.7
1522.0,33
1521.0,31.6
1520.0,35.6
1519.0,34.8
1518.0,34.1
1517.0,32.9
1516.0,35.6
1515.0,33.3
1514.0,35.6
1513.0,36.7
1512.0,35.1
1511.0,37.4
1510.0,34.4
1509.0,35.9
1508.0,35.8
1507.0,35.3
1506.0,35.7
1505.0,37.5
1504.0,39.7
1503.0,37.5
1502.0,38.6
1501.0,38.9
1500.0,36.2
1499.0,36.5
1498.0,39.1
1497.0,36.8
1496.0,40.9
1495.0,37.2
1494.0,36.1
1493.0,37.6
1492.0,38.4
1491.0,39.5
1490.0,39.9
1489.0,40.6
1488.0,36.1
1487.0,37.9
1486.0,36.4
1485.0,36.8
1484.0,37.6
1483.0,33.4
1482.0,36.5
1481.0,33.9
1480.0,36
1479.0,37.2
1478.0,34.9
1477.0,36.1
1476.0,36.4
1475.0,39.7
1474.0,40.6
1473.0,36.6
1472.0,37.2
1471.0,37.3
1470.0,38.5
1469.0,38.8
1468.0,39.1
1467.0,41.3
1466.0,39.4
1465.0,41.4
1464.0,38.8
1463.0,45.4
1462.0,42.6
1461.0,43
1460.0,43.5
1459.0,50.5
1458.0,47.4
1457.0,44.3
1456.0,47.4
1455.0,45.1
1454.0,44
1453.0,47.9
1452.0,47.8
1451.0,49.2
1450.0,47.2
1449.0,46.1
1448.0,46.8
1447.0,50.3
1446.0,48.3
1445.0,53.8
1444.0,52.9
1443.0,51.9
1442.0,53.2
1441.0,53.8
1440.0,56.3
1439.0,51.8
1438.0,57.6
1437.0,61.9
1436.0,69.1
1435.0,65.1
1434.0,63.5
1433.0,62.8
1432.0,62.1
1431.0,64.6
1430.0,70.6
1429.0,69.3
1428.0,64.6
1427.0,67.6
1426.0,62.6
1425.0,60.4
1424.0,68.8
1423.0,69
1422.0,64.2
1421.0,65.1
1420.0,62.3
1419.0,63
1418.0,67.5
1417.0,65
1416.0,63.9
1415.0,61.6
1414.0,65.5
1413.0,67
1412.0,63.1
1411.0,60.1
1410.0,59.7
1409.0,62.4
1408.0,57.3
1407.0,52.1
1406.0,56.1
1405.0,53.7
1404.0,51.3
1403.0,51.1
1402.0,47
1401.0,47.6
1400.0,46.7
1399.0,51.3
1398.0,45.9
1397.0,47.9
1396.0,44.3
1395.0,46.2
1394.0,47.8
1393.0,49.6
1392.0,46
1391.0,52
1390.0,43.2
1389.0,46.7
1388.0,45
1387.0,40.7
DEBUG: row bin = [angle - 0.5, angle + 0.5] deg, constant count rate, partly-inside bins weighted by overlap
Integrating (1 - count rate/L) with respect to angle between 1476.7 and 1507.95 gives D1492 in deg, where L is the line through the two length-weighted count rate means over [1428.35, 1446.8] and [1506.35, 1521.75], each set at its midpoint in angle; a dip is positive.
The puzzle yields 3.3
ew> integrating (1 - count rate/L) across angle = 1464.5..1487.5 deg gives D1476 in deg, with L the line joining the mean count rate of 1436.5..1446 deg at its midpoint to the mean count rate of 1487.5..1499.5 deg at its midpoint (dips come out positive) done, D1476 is 3.2 deg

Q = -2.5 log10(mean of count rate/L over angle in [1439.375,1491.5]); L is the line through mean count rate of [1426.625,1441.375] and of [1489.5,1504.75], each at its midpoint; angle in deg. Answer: 0.18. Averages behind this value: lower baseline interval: 62.7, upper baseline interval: 38.2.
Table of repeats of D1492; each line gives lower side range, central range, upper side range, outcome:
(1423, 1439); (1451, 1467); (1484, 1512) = 2.6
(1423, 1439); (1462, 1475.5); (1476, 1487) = 1.1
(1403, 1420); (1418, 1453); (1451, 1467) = -4.2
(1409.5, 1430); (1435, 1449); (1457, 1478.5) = -0.2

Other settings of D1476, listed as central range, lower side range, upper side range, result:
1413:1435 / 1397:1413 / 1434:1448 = -4.04 deg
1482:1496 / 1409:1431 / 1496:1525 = 1.67 deg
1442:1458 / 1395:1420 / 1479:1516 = -0.40 deg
